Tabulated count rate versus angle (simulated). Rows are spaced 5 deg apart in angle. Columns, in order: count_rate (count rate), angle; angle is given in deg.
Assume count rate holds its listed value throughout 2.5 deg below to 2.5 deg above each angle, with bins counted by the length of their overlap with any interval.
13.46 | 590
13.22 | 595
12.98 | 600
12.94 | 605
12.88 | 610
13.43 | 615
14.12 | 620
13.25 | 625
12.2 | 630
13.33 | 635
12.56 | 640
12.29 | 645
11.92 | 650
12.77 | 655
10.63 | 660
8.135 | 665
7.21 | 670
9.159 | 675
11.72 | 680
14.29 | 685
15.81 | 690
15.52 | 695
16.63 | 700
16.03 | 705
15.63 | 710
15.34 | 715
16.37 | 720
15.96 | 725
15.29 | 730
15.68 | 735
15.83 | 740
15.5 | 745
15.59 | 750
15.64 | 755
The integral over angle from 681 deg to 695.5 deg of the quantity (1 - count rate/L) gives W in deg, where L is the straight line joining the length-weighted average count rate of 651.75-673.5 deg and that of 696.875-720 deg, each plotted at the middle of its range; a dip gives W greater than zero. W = -1.7 deg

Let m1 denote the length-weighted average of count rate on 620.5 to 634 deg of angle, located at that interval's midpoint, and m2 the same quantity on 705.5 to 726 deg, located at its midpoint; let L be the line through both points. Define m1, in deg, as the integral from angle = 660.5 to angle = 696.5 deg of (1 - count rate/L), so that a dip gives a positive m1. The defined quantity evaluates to 7.8 deg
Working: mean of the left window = 13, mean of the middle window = 11.5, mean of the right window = 15.8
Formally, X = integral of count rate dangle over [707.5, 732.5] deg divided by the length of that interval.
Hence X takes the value 15.7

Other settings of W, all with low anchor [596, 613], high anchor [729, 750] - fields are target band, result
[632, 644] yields 0.7 deg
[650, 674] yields 7.1 deg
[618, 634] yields 0.3 deg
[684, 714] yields -1.8 deg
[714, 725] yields -0.5 deg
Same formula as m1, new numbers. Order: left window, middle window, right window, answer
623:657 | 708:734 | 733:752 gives -1.23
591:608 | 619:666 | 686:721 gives 6.58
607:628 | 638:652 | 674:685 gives 0.32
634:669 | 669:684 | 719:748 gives 3.17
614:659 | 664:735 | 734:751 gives 2.86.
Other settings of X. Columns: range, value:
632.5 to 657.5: 12.6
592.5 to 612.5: 13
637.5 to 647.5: 12.4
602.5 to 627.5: 13.3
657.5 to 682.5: 9.37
